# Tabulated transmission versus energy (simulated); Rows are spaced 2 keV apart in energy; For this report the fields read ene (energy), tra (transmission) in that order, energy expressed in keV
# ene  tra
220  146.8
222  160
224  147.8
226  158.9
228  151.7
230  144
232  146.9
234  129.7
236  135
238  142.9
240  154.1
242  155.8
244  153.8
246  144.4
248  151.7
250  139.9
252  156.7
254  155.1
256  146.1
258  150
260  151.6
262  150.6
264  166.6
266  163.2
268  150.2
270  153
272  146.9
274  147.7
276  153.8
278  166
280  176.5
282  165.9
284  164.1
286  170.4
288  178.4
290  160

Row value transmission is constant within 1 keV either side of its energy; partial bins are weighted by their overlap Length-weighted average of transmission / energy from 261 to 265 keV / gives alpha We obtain 159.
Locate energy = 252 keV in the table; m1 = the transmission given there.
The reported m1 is 156.7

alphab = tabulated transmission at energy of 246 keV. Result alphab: 144.4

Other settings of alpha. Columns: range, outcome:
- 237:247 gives 150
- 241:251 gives 149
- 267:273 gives 150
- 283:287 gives 167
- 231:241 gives 142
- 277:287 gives 169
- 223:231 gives 151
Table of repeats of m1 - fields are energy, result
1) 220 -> 146.8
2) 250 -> 139.9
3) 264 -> 166.6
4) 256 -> 146.1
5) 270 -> 153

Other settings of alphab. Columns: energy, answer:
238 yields 142.9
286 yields 170.4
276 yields 153.8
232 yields 146.9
